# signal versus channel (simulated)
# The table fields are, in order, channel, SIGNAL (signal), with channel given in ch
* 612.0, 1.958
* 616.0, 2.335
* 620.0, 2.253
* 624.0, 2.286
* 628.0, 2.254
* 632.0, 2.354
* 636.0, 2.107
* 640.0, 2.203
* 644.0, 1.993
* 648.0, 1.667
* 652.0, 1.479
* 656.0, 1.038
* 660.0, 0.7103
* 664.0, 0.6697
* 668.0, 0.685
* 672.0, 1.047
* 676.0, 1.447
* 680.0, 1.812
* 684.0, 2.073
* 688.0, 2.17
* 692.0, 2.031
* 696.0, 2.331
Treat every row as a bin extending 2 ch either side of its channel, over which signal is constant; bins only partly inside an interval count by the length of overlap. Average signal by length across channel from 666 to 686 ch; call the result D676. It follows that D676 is 1.41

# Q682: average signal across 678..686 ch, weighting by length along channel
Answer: 1.94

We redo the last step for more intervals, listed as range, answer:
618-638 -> 2.25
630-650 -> 2.06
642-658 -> 1.54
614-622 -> 2.29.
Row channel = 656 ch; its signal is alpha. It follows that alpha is 1.038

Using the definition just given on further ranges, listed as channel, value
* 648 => 1.667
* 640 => 2.203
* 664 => 0.6697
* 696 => 2.331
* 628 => 2.254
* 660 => 0.7103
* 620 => 2.253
